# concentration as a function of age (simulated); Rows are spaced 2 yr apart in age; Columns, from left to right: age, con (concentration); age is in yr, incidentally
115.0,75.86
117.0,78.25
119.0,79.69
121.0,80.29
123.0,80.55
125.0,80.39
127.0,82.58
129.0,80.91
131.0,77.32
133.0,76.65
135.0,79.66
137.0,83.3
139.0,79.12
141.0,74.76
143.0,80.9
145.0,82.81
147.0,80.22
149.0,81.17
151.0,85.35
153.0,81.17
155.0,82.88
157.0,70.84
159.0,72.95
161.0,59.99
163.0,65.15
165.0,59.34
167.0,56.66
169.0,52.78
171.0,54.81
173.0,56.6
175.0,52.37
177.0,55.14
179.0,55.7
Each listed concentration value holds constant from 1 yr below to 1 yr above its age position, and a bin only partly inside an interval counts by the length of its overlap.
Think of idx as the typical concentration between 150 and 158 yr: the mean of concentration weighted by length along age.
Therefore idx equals 80.1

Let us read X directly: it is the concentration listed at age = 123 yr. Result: 80.55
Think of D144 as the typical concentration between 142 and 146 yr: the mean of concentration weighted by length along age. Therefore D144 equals 81.9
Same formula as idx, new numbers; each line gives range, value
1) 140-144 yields 77.8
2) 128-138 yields 79.6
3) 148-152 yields 83.3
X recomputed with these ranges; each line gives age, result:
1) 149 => 81.17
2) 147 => 80.22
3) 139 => 79.12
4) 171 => 54.81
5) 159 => 72.95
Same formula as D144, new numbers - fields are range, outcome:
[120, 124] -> 80.4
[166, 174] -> 55.2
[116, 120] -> 79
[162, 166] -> 62.2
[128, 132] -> 79.1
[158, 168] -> 62.8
